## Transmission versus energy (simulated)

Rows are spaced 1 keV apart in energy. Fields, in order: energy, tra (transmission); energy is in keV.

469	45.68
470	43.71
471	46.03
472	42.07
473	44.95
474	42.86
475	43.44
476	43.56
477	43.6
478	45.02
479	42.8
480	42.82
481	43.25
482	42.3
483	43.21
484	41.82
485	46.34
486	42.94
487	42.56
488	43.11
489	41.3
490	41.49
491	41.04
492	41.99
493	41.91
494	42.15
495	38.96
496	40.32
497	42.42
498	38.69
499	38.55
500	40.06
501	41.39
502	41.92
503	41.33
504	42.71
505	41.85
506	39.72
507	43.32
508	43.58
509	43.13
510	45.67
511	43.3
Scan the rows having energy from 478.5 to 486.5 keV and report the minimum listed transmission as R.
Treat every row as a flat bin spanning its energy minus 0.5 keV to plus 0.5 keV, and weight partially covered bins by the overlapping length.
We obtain 41.82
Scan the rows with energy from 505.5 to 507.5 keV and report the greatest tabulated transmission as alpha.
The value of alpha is 43.32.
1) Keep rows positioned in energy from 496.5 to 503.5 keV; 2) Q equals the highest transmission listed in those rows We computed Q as 42.42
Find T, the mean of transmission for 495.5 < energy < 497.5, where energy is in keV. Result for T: 41.4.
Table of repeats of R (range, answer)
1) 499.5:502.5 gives 40.06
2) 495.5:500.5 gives 38.55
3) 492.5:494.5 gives 41.91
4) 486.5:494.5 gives 41.04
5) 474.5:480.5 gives 42.8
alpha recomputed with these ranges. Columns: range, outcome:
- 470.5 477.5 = 46.03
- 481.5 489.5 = 46.34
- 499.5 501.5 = 41.39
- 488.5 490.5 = 41.49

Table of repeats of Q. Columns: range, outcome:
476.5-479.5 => 45.02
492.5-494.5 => 42.15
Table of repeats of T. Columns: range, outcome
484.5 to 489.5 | 43.2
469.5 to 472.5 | 43.9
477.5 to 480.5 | 43.5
